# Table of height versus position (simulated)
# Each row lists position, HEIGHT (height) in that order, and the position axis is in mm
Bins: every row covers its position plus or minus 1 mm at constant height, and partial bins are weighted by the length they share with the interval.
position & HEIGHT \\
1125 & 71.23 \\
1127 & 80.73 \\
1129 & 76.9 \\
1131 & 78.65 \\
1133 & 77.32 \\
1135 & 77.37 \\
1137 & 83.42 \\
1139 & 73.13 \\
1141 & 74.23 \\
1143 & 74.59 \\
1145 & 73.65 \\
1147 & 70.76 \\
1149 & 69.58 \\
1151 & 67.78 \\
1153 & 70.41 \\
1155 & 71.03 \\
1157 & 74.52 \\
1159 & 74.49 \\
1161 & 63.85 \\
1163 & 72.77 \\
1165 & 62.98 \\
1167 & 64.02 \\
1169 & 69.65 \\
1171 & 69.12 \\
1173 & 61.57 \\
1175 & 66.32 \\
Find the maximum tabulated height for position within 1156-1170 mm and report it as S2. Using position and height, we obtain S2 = 74.52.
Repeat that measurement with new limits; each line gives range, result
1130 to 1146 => 83.42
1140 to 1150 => 74.59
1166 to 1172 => 69.65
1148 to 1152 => 69.58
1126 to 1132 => 80.73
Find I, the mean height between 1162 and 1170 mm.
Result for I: 67.4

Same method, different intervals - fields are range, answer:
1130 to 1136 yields 77.8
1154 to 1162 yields 71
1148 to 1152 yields 68.7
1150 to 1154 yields 69.1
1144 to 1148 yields 72.2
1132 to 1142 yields 77.1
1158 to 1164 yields 70.4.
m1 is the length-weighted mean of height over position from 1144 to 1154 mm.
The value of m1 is 70.4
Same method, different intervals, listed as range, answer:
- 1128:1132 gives 77.8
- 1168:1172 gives 69.4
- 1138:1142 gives 73.7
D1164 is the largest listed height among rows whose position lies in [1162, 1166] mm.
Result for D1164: 72.77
